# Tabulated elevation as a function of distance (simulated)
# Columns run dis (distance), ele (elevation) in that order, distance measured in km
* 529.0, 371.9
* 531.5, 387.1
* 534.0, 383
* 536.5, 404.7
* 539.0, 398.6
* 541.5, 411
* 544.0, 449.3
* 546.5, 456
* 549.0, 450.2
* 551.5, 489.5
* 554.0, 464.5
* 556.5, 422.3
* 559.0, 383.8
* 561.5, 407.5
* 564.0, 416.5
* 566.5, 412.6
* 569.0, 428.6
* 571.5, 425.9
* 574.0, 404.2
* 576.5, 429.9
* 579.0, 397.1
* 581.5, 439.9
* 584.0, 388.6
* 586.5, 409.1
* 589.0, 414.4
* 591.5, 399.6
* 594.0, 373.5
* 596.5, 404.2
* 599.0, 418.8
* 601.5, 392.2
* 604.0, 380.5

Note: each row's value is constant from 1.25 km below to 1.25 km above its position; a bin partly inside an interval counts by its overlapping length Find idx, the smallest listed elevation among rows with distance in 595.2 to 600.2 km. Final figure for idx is 404.2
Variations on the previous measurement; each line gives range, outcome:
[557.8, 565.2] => 383.8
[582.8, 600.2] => 373.5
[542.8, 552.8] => 449.3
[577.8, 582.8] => 397.1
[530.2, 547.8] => 383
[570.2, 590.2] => 388.6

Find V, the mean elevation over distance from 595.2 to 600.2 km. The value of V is 411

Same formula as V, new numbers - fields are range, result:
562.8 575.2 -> 418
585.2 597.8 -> 400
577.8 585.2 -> 409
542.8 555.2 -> 462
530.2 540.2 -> 393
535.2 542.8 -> 405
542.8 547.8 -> 453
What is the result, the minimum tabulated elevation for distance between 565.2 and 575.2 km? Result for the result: 404.2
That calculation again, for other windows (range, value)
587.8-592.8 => 399.6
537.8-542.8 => 398.6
